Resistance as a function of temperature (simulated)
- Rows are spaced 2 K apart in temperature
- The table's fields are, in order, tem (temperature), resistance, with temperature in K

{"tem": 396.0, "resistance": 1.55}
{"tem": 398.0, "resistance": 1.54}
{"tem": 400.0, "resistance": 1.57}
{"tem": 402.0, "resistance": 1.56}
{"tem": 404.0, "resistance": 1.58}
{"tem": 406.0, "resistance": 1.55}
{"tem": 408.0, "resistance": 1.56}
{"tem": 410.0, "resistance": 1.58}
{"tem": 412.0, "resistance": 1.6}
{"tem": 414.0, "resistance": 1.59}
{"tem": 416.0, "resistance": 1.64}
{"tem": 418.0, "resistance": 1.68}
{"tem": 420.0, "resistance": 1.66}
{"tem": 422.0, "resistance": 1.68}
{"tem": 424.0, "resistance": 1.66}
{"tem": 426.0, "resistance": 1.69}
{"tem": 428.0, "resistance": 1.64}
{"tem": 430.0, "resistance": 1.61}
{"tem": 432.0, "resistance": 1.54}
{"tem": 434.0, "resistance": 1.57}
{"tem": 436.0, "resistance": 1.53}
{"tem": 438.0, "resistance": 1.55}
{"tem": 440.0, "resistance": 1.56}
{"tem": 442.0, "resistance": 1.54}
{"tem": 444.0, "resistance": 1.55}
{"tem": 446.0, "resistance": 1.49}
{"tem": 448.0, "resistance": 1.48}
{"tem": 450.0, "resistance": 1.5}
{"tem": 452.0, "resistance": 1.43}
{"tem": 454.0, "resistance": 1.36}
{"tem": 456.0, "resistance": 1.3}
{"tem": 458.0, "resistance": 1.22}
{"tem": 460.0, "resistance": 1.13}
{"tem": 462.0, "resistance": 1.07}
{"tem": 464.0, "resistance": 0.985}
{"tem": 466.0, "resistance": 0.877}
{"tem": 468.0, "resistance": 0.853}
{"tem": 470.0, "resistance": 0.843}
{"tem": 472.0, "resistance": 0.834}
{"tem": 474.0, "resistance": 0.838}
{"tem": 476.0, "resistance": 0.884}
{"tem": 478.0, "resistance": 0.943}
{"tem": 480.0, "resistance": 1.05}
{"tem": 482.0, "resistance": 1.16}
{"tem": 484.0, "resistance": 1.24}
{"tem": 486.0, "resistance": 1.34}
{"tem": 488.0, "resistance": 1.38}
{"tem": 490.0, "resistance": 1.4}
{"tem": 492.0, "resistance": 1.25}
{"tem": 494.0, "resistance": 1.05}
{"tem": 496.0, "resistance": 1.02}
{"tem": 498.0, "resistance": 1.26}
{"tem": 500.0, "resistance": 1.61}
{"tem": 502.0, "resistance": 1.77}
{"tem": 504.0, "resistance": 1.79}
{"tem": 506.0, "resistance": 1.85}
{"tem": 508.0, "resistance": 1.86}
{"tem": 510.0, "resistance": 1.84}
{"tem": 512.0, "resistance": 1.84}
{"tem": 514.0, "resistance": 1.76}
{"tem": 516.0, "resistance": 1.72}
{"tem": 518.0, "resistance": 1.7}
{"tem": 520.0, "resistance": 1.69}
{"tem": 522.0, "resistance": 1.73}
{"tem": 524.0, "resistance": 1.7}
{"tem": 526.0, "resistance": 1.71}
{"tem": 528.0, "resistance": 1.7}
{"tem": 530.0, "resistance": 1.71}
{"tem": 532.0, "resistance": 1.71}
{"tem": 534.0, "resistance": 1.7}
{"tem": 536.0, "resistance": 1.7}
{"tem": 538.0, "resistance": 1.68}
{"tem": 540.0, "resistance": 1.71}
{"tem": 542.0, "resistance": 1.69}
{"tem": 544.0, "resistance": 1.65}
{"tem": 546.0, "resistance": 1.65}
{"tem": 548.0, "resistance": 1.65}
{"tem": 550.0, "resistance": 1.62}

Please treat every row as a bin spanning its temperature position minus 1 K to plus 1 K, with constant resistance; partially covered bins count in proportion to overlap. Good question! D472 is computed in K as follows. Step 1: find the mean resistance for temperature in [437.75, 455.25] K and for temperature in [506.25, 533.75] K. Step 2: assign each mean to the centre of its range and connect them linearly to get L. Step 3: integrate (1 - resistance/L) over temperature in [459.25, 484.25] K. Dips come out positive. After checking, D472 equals 9.7 K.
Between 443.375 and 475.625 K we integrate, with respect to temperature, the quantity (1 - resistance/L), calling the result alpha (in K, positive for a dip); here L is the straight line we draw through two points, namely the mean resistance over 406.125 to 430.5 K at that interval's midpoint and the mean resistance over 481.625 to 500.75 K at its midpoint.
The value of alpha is 6.1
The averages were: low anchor 1.63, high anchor 1.27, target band 1.16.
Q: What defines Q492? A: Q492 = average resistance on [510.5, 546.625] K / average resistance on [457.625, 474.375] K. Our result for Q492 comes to 1.8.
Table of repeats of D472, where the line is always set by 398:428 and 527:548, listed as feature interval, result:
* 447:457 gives 1.36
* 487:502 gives 3.14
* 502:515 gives -1.16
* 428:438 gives 0.34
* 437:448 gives 0.66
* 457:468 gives 4.05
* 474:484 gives 3.86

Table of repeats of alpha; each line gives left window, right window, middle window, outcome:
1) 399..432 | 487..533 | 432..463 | 3.7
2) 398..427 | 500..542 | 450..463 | 3.1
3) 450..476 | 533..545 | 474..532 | -3.4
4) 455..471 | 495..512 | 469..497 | 5.2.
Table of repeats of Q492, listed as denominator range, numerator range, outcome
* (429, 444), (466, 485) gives 0.61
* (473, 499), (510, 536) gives 1.51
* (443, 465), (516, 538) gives 1.29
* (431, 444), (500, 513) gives 1.17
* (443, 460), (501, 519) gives 1.28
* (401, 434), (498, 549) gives 1.06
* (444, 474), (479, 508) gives 1.18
